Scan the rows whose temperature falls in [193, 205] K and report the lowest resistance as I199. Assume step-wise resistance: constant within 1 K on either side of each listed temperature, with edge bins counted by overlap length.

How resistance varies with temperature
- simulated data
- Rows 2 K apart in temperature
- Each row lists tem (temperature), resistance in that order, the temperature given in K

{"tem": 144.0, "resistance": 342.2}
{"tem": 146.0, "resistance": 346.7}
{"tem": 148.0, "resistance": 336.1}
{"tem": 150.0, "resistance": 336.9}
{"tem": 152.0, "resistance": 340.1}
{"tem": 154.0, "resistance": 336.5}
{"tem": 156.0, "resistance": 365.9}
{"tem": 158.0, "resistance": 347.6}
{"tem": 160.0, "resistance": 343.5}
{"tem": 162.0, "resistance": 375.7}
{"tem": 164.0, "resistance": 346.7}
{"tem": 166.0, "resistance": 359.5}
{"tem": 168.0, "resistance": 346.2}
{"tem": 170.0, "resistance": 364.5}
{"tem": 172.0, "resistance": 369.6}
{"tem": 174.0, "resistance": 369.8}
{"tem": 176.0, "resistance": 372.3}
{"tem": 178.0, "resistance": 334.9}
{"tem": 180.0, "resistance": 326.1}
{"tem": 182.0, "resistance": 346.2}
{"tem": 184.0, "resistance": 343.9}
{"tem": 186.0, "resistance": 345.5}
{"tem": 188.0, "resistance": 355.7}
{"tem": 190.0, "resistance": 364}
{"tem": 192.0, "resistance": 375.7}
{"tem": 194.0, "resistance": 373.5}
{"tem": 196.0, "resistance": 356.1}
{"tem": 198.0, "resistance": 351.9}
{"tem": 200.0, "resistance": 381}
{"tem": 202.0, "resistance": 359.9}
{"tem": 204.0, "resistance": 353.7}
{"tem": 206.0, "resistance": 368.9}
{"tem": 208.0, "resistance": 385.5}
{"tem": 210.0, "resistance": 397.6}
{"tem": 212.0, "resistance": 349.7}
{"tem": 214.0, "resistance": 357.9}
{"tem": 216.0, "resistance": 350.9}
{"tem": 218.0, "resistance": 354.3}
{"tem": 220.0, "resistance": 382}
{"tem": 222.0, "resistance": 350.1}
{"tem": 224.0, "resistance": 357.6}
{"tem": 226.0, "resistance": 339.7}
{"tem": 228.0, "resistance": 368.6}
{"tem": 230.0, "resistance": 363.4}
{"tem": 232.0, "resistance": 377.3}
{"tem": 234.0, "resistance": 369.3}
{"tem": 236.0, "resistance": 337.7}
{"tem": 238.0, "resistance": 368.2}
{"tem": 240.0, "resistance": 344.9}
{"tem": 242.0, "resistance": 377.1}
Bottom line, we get 351.9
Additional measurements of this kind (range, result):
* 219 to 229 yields 339.7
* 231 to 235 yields 369.3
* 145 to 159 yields 336.1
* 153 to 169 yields 336.5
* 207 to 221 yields 349.7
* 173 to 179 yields 334.9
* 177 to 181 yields 326.1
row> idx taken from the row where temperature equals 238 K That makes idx 368.2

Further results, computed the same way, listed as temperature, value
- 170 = 364.5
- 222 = 350.1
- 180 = 326.1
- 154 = 336.5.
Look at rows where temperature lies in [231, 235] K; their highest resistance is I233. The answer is 377.3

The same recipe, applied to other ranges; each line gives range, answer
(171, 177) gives 372.3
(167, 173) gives 369.6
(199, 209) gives 385.5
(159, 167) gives 375.7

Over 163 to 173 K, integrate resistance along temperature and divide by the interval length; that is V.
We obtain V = 357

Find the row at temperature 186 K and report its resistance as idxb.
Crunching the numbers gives 345.5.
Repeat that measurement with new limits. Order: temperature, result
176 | 372.3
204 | 353.7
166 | 359.5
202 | 359.9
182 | 346.2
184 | 343.9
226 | 339.7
